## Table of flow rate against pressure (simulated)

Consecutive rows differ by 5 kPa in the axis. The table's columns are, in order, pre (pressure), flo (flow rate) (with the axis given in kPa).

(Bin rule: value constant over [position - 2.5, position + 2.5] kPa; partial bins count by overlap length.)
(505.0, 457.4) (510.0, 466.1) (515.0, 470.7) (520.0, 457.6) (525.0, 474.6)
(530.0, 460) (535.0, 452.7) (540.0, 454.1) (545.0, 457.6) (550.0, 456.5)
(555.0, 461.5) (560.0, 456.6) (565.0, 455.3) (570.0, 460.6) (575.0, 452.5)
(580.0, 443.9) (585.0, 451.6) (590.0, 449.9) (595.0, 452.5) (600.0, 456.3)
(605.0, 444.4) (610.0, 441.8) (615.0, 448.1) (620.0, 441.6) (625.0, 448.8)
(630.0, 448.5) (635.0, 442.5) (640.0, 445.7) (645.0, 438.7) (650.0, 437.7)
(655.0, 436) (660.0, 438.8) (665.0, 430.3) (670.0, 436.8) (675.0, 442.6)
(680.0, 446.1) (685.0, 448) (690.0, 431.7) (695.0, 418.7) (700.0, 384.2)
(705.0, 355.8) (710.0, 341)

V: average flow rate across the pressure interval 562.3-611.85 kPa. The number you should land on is 451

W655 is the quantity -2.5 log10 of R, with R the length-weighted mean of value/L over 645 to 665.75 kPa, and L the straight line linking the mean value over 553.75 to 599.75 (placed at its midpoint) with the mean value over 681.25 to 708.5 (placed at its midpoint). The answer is -0.04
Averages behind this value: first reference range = 454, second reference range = 407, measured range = 437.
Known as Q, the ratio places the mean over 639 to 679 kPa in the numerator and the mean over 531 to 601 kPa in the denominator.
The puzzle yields 1.0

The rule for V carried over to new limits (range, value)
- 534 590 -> 455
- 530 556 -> 457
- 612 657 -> 443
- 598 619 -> 447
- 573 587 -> 449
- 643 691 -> 439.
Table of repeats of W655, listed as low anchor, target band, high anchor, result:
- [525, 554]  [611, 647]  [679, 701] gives -0.01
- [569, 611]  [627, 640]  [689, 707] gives -0.04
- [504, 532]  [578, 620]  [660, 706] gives -0.01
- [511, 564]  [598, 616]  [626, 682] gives 0.00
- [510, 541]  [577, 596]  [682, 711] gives -0.02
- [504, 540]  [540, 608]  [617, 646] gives 0.00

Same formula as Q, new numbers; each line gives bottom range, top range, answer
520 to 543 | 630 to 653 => 0.96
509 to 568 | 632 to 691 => 0.96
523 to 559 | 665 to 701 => 0.94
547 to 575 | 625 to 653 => 0.97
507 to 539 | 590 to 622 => 0.97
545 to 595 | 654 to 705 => 0.94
